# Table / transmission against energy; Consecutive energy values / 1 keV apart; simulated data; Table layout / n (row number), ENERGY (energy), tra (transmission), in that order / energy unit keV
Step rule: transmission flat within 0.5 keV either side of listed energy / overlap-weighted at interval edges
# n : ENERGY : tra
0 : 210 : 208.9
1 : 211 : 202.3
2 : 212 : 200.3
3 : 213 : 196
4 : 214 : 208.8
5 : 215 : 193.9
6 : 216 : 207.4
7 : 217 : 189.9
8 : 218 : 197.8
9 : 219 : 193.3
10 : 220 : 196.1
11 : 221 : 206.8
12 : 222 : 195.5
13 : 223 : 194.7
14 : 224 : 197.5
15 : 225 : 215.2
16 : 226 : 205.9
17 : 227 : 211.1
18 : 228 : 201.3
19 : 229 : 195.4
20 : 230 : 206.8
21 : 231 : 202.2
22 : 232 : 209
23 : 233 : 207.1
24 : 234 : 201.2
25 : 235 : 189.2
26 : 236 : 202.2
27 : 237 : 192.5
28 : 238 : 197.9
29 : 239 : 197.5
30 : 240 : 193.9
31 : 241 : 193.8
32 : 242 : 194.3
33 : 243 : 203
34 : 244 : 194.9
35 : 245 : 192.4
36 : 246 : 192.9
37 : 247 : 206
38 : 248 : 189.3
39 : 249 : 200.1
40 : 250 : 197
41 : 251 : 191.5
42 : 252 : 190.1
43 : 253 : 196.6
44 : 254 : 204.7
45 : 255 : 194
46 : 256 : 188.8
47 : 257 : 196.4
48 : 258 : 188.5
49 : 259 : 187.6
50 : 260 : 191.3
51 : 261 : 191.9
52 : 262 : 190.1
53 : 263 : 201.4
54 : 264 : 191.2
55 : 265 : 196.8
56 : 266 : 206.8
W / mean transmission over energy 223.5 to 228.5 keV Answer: 206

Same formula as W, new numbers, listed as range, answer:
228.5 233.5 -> 204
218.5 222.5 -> 198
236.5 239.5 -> 196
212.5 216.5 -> 202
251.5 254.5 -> 197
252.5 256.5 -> 196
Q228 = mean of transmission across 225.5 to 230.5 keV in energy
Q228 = 204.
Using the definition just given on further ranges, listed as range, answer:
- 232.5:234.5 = 204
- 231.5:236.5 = 202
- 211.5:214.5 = 202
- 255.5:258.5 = 191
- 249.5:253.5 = 194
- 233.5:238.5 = 197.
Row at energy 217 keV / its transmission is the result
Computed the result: 189.9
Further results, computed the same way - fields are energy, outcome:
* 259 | 187.6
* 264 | 191.2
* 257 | 196.4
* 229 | 195.4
